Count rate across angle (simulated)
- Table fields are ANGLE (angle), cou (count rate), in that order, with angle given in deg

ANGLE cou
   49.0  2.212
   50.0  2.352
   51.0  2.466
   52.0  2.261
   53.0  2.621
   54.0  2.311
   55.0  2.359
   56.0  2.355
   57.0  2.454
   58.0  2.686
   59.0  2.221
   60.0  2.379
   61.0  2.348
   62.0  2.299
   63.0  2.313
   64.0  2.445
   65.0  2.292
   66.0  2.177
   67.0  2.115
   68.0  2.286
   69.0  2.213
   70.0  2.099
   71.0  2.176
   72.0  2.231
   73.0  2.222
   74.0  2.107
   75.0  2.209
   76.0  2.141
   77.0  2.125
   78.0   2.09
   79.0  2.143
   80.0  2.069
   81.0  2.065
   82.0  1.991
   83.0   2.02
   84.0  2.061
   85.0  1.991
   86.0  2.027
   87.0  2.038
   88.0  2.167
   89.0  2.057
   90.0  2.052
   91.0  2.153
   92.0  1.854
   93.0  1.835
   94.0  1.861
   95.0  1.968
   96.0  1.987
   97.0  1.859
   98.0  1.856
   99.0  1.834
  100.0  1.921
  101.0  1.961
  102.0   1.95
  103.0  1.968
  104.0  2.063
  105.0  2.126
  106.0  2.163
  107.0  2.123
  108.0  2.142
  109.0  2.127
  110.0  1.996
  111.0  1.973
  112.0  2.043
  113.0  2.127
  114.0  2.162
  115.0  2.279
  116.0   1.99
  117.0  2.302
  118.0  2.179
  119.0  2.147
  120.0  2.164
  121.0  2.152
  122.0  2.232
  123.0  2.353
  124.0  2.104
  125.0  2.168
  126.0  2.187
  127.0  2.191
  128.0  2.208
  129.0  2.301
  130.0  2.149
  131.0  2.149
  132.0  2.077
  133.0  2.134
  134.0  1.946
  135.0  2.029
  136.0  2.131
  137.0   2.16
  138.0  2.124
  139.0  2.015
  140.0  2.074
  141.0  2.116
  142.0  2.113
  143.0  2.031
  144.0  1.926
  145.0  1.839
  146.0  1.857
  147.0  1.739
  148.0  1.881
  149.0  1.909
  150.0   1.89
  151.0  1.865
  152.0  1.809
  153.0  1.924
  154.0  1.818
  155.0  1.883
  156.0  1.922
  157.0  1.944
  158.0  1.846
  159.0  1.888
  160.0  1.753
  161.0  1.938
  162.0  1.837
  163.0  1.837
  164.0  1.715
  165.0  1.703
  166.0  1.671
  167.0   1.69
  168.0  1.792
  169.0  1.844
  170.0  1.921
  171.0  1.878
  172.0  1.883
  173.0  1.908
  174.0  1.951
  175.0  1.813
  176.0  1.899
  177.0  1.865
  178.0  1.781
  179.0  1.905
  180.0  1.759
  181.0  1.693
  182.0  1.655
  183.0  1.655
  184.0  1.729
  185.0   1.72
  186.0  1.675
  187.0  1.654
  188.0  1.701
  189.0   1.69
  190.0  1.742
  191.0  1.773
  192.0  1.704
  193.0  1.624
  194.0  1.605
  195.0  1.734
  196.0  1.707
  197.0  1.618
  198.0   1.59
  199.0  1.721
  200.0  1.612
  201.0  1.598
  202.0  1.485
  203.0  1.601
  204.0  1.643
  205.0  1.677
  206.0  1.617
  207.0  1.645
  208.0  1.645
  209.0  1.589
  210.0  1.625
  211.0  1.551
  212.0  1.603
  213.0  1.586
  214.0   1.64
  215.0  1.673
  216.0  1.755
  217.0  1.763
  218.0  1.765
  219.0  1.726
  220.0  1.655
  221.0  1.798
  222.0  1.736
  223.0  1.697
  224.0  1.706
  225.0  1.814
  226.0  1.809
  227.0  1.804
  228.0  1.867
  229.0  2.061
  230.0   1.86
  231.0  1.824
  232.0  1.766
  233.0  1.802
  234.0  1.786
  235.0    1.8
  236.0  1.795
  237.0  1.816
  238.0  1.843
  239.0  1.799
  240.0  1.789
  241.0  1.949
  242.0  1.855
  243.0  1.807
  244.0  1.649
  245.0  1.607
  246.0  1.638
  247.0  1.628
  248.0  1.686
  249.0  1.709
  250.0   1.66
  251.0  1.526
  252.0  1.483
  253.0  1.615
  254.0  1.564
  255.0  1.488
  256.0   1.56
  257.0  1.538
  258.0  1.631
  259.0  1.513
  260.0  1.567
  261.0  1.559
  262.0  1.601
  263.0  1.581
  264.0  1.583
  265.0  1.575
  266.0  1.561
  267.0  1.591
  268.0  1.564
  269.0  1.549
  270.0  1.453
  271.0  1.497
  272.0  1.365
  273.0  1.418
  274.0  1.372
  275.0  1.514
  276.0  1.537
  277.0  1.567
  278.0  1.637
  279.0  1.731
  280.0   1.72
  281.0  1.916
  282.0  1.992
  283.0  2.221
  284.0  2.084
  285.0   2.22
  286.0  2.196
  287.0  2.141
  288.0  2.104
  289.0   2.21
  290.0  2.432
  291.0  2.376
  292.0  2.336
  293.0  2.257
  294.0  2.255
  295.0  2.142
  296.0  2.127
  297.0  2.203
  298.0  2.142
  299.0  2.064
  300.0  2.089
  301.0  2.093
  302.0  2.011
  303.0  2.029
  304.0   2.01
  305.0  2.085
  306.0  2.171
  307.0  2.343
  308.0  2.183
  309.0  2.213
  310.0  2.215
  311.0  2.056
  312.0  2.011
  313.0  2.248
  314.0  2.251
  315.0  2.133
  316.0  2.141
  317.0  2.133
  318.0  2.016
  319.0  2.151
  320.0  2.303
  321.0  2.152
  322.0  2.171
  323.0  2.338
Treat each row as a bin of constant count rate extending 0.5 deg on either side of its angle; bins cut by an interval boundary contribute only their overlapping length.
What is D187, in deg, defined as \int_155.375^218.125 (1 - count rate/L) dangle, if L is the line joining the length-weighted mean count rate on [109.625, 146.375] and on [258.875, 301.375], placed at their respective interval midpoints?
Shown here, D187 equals 8.8 deg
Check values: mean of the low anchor 2.11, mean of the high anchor 1.85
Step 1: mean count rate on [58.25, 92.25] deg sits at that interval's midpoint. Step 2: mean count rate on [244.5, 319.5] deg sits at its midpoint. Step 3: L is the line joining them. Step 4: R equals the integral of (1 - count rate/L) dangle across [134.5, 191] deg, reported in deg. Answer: 5.0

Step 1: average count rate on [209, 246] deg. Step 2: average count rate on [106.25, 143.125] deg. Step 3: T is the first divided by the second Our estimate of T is 0.8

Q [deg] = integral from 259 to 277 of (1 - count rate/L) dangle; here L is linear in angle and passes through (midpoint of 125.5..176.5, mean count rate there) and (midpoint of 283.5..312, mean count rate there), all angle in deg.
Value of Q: 5.1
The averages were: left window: 1.94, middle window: 1.52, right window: 2.17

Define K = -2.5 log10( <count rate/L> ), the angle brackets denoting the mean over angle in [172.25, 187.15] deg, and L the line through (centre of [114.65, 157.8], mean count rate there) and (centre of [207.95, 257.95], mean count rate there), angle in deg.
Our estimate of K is 0.071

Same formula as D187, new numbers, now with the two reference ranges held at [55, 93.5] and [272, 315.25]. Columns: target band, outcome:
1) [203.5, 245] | 6.7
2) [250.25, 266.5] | 3.9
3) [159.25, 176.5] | 2.4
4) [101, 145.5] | 0.7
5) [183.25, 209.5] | 5.5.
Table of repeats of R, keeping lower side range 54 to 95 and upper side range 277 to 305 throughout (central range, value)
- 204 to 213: 2.13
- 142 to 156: 1.68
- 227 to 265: 7.40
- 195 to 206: 2.56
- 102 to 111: 0.34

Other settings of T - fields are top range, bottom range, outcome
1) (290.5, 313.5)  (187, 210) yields 1.31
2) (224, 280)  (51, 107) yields 0.77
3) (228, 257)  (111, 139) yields 0.80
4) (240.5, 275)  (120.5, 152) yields 0.77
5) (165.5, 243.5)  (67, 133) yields 0.83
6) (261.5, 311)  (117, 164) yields 0.95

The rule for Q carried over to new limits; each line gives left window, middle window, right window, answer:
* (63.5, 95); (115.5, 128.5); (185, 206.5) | -1.6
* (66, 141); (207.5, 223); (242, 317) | 2.2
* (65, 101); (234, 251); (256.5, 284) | -0.7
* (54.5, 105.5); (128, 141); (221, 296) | -0.6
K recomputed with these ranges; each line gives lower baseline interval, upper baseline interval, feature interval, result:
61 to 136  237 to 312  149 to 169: 0.10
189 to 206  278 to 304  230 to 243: 0.01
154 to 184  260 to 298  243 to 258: 0.15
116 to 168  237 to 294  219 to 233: 0.02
